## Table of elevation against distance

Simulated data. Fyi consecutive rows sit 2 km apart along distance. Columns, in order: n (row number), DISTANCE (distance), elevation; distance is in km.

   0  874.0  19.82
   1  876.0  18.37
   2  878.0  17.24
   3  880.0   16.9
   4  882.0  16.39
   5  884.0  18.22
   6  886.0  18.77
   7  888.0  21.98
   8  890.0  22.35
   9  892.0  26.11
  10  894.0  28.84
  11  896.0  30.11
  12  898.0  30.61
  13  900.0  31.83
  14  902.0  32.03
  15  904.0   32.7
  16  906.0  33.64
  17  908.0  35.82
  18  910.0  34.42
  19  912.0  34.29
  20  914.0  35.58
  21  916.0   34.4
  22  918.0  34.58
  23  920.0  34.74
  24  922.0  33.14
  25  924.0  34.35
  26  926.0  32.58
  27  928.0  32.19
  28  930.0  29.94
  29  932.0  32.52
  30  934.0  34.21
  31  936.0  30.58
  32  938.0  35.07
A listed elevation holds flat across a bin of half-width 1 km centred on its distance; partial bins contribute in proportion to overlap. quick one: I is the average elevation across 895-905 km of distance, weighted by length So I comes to 31.5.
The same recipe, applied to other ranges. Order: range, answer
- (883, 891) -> 20.3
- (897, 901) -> 31.2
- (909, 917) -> 34.7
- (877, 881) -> 17.1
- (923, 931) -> 32.3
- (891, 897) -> 28.4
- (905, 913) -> 34.5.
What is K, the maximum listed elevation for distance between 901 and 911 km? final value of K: 35.82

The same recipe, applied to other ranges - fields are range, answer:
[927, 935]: 34.21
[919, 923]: 34.74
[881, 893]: 26.11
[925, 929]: 32.58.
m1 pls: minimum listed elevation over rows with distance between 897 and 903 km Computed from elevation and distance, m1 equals 30.61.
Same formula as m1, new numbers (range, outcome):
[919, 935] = 29.94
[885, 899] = 18.77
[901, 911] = 32.03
